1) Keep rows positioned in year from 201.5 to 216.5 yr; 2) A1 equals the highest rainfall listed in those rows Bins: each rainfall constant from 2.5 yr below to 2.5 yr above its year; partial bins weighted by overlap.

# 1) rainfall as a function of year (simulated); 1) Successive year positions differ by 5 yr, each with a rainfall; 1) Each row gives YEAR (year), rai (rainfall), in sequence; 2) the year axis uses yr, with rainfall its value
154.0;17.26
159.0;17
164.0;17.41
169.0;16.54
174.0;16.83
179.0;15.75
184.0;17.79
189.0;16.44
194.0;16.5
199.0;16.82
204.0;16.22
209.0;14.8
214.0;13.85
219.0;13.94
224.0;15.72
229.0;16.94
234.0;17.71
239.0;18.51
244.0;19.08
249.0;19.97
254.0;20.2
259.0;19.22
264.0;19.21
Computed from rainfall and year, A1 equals 16.22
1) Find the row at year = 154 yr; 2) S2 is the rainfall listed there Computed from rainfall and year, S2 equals 17.26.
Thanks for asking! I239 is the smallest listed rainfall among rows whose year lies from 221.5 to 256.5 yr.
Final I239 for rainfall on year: 15.72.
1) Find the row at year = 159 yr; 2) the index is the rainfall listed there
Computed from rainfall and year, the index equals 17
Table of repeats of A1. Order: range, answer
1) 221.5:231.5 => 16.94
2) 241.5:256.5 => 20.2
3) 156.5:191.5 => 17.79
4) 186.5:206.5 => 16.82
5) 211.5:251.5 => 19.97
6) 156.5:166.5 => 17.41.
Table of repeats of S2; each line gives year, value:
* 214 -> 13.85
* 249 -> 19.97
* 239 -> 18.51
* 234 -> 17.71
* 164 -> 17.41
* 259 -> 19.22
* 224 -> 15.72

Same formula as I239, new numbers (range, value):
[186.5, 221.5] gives 13.85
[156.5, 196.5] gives 15.75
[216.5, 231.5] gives 13.94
